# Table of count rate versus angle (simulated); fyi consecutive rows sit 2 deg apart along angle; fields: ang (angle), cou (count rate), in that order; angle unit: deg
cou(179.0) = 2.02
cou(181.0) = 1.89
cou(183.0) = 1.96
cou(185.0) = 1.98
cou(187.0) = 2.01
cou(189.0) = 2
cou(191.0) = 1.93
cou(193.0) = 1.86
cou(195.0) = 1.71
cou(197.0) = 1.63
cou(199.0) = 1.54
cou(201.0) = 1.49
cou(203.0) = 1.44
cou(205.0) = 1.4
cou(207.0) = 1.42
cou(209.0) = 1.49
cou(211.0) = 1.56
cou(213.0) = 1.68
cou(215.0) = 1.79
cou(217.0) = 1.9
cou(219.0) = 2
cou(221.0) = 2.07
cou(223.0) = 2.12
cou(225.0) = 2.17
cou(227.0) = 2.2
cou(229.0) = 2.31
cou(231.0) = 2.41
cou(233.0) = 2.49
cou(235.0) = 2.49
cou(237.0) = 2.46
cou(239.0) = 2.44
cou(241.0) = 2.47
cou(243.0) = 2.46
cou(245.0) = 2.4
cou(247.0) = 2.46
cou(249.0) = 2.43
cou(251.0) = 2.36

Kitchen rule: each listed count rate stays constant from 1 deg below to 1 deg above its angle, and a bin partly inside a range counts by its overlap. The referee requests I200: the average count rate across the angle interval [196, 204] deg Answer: 1.52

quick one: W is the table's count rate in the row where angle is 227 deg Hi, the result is 2.2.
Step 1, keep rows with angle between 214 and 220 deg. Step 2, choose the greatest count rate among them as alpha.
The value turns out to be 2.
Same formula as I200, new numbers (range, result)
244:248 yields 2.43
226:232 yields 2.31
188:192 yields 1.96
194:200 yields 1.63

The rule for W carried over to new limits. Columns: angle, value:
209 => 1.49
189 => 2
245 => 2.4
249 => 2.43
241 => 2.47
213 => 1.68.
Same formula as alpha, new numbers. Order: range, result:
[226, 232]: 2.41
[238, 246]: 2.47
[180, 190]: 2.01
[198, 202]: 1.54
